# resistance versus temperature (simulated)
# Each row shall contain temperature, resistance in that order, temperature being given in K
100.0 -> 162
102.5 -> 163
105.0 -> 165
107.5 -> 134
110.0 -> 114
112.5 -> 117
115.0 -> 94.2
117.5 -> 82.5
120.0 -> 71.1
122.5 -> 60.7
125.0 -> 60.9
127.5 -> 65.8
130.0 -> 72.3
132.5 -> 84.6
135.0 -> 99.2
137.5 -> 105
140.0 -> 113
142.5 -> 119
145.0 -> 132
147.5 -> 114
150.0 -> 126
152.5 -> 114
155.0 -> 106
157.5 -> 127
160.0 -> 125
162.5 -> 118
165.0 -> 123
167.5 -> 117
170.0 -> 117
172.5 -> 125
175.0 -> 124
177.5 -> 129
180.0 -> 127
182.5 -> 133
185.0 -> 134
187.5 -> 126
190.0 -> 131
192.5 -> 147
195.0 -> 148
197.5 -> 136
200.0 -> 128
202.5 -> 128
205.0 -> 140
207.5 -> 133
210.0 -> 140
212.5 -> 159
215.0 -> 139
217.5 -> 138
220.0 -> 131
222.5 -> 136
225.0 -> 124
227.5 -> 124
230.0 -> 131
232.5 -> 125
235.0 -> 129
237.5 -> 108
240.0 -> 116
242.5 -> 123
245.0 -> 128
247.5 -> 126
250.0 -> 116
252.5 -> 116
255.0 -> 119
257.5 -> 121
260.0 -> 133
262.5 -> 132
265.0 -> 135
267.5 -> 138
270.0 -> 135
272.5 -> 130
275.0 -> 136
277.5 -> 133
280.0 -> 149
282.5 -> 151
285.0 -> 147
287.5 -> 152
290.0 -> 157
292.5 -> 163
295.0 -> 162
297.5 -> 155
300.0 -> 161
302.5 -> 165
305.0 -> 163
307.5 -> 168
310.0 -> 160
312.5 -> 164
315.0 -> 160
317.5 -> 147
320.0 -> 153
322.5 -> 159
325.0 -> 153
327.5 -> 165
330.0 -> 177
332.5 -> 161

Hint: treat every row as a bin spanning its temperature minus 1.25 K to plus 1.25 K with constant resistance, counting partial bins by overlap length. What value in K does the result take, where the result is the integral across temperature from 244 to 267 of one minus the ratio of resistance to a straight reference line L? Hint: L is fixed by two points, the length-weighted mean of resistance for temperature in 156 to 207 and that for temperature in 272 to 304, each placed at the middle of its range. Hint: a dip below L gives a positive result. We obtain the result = 3.04 K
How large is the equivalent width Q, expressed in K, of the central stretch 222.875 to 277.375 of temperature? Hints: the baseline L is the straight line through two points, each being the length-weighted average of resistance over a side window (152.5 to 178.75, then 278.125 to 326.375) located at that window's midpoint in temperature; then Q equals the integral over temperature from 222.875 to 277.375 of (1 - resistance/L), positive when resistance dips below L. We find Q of 6.4 K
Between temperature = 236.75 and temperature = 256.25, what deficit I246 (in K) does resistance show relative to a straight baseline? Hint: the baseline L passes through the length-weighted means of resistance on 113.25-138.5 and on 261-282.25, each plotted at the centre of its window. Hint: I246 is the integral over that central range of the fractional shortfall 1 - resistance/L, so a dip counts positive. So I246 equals 1.2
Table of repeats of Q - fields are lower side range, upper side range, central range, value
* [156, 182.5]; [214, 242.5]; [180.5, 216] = -3.34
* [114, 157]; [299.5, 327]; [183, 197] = -2.61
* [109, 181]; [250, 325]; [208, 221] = -1.57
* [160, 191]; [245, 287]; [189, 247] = -1.61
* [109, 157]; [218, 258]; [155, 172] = -2.41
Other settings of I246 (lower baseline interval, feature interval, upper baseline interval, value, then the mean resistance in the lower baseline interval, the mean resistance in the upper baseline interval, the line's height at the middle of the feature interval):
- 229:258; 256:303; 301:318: -0.3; 121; 162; 143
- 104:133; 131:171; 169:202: -1.1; 93.1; 131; 112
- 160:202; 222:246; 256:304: 2.3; 129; 145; 137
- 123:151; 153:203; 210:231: -4.6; 98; 136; 116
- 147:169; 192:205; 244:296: -1.2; 119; 137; 126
